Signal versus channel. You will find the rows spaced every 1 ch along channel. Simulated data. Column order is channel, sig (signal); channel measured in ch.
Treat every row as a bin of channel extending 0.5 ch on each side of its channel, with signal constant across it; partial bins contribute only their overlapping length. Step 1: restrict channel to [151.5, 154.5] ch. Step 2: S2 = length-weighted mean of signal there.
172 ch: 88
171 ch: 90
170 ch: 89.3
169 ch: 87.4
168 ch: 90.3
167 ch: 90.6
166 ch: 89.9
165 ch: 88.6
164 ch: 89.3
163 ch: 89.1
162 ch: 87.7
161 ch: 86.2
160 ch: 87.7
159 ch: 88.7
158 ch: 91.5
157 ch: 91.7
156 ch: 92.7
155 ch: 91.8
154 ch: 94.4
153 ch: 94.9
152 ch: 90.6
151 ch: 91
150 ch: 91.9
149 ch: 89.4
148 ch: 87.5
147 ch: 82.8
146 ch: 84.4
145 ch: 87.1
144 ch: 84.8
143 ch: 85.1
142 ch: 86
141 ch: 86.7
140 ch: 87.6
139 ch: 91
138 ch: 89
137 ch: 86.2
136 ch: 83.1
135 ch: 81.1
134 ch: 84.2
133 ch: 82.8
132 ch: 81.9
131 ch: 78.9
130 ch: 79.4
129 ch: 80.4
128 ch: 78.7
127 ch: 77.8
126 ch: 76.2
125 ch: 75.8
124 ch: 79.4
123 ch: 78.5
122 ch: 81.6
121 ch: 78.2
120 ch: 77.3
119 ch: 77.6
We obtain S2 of 93.3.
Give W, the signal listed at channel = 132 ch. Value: 81.9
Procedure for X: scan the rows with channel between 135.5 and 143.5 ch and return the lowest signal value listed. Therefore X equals 83.1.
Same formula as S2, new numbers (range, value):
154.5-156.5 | 92.2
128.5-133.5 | 80.7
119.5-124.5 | 79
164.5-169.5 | 89.4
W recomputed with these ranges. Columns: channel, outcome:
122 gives 81.6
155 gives 91.8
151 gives 91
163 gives 89.1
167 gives 90.6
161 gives 86.2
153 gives 94.9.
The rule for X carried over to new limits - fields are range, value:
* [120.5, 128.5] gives 75.8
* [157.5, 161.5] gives 86.2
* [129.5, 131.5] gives 78.9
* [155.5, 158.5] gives 91.5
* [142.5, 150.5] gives 82.8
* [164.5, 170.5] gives 87.4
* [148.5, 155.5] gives 89.4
